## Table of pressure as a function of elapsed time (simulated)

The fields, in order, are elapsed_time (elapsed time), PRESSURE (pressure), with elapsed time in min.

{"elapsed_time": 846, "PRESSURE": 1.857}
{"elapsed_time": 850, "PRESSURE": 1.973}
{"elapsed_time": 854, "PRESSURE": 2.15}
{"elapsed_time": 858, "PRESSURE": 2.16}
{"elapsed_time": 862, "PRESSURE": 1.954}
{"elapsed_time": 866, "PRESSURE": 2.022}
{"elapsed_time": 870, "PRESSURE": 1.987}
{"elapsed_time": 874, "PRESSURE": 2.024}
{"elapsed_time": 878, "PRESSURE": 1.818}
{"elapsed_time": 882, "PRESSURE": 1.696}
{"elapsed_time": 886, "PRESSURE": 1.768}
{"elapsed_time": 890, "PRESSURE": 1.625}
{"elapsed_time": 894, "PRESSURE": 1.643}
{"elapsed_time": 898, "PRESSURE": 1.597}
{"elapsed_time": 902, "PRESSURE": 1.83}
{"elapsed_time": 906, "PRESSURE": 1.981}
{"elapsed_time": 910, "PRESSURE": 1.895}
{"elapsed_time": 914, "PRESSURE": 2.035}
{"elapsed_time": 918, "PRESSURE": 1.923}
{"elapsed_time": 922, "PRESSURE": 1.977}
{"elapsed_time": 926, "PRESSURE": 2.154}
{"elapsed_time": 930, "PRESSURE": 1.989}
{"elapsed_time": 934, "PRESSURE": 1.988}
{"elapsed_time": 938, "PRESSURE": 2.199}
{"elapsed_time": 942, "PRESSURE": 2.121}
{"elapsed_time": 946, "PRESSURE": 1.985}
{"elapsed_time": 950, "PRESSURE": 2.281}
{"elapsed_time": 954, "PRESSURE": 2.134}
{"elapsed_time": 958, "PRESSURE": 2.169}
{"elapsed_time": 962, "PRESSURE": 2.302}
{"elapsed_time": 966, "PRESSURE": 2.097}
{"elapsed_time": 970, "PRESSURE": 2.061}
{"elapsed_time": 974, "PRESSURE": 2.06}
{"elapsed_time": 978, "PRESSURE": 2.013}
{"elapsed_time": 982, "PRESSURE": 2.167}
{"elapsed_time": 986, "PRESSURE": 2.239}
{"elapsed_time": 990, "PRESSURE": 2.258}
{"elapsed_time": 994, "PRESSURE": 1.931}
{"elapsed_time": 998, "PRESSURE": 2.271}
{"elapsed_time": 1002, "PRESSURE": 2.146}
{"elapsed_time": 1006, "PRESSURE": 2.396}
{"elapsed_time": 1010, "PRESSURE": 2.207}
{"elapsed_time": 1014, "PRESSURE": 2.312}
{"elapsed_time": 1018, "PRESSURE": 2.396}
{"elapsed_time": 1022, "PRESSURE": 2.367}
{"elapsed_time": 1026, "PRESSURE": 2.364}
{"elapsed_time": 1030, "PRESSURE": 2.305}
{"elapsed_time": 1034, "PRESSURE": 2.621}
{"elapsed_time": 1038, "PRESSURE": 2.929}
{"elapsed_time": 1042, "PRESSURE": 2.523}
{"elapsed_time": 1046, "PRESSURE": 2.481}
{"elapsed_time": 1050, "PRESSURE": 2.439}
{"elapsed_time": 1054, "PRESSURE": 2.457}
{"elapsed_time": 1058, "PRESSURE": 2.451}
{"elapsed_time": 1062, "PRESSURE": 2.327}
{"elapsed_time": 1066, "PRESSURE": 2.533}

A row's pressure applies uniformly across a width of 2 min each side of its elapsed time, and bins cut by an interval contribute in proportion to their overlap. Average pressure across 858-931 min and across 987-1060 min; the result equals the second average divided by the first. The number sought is 1.26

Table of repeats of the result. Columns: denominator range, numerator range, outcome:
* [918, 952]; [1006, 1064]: 1.17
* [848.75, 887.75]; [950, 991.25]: 1.10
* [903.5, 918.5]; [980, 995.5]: 1.10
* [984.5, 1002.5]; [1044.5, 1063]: 1.12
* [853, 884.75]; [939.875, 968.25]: 1.10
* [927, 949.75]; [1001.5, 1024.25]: 1.11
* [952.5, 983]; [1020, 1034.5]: 1.13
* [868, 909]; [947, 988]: 1.19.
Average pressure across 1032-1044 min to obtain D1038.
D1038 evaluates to 2.69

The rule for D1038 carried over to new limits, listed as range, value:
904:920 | 1.96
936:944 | 2.16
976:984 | 2.09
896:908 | 1.8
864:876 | 2.01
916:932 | 2.01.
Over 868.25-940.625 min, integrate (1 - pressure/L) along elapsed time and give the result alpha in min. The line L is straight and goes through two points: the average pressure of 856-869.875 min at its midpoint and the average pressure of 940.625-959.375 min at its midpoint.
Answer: 6.5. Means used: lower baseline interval 2.04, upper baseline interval 2.14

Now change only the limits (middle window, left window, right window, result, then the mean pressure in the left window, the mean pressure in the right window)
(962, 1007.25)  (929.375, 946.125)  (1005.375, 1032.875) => 1.52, 2.07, 2.34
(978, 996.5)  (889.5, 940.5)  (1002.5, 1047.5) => 0.99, 1.92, 2.44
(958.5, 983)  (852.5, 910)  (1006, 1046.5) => 1.19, 1.87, 2.45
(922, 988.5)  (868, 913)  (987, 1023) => -1.99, 1.81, 2.25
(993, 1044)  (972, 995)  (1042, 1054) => -1.39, 2.12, 2.47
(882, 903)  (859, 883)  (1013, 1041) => 3.39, 1.94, 2.48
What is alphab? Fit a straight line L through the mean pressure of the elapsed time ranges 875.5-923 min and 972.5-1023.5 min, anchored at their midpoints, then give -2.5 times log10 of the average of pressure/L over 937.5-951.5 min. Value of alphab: -0.07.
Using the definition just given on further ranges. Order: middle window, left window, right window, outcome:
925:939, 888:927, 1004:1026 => -0.054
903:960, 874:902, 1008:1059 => -0.062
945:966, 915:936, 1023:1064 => -0.023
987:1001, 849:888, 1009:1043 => 0.092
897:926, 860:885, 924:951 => 0.057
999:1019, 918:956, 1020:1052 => 0.048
